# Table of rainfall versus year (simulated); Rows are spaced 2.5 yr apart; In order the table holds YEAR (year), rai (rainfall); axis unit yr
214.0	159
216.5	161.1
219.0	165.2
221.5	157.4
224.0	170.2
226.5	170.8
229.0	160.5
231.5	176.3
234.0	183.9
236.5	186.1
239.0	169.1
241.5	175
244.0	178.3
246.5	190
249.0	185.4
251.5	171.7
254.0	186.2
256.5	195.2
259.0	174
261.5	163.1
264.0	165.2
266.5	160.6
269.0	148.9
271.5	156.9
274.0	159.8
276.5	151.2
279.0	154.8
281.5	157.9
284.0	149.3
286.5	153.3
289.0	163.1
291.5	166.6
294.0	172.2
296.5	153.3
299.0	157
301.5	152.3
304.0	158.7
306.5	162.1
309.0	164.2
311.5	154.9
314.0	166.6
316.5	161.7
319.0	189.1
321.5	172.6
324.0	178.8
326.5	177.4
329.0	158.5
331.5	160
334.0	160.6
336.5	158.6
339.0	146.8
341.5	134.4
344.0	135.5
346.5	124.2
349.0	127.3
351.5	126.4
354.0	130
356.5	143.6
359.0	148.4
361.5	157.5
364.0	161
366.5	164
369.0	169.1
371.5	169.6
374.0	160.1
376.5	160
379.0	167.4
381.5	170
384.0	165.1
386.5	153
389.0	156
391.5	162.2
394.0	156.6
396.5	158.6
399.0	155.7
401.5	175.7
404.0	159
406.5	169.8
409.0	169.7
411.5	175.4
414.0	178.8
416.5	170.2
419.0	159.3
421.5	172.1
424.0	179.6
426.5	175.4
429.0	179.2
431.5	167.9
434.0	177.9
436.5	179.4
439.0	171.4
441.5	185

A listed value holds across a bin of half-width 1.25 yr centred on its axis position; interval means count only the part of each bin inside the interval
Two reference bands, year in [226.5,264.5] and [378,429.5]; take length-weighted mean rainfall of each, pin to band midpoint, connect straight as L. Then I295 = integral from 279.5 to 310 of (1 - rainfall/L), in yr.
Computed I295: 2.6 yr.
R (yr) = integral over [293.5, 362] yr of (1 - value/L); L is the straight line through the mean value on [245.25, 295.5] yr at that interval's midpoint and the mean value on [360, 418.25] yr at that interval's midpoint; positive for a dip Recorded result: 4.5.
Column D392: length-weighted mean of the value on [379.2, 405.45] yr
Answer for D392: 162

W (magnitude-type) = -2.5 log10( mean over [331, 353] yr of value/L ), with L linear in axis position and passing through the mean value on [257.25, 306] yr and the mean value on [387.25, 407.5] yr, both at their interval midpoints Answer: 0.14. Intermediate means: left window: 159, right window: 161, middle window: 141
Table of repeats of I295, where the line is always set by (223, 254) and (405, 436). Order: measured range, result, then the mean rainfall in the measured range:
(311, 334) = 0.8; 169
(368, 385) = 0.8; 166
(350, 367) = 2.7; 146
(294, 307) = 1.3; 158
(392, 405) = 0.9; 161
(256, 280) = 1.9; 162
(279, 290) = 1.3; 156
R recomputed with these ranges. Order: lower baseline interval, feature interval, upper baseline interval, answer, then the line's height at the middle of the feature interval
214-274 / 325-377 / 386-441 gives 5.7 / 170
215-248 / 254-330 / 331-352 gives -4.2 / 155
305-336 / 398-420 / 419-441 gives 0.6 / 173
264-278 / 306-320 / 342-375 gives -1.3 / 152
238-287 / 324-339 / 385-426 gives 0.3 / 167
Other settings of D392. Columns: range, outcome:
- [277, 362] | 155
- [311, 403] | 157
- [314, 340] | 167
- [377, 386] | 166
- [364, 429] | 166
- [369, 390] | 163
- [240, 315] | 165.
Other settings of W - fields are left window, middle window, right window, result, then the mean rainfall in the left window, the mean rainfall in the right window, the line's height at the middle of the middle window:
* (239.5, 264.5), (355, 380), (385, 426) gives 0.06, 179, 166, 169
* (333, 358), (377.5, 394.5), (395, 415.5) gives -0.02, 139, 168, 158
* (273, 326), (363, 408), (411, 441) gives 0.05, 162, 174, 170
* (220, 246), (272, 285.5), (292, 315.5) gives 0.07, 173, 160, 165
